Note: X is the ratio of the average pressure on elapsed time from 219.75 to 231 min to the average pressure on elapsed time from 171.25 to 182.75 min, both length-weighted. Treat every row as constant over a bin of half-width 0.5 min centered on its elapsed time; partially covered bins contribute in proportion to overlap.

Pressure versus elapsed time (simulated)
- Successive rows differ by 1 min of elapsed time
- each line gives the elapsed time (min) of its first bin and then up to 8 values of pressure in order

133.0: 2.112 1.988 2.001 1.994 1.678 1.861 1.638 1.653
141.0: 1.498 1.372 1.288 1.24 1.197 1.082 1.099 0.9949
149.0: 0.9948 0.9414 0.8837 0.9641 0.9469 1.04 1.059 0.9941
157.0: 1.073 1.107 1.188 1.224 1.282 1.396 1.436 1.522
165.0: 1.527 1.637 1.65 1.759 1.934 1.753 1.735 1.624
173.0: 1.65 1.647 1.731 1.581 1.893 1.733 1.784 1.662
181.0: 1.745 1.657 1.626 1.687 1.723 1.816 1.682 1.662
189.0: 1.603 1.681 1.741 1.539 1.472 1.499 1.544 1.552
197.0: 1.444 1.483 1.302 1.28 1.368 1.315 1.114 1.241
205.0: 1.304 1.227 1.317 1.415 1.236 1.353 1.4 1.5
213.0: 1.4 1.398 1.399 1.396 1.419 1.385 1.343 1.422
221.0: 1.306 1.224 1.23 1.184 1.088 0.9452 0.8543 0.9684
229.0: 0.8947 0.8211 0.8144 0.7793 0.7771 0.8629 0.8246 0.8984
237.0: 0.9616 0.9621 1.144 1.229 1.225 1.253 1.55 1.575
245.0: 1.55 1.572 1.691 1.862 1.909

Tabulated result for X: 0.6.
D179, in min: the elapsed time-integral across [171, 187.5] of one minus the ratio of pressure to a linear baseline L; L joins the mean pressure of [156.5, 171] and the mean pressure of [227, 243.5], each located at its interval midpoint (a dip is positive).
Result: -4.05 min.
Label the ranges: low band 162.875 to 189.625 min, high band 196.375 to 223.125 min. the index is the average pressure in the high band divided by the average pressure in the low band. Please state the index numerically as 0.80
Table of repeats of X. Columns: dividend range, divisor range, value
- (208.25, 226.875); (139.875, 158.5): 1.17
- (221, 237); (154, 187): 0.62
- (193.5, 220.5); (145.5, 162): 1.29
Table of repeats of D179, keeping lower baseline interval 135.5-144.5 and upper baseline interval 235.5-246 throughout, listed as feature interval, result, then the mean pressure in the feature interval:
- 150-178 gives 1.54 min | 1.41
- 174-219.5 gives -3.50 min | 1.5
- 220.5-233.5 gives 3.07 min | 0.991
